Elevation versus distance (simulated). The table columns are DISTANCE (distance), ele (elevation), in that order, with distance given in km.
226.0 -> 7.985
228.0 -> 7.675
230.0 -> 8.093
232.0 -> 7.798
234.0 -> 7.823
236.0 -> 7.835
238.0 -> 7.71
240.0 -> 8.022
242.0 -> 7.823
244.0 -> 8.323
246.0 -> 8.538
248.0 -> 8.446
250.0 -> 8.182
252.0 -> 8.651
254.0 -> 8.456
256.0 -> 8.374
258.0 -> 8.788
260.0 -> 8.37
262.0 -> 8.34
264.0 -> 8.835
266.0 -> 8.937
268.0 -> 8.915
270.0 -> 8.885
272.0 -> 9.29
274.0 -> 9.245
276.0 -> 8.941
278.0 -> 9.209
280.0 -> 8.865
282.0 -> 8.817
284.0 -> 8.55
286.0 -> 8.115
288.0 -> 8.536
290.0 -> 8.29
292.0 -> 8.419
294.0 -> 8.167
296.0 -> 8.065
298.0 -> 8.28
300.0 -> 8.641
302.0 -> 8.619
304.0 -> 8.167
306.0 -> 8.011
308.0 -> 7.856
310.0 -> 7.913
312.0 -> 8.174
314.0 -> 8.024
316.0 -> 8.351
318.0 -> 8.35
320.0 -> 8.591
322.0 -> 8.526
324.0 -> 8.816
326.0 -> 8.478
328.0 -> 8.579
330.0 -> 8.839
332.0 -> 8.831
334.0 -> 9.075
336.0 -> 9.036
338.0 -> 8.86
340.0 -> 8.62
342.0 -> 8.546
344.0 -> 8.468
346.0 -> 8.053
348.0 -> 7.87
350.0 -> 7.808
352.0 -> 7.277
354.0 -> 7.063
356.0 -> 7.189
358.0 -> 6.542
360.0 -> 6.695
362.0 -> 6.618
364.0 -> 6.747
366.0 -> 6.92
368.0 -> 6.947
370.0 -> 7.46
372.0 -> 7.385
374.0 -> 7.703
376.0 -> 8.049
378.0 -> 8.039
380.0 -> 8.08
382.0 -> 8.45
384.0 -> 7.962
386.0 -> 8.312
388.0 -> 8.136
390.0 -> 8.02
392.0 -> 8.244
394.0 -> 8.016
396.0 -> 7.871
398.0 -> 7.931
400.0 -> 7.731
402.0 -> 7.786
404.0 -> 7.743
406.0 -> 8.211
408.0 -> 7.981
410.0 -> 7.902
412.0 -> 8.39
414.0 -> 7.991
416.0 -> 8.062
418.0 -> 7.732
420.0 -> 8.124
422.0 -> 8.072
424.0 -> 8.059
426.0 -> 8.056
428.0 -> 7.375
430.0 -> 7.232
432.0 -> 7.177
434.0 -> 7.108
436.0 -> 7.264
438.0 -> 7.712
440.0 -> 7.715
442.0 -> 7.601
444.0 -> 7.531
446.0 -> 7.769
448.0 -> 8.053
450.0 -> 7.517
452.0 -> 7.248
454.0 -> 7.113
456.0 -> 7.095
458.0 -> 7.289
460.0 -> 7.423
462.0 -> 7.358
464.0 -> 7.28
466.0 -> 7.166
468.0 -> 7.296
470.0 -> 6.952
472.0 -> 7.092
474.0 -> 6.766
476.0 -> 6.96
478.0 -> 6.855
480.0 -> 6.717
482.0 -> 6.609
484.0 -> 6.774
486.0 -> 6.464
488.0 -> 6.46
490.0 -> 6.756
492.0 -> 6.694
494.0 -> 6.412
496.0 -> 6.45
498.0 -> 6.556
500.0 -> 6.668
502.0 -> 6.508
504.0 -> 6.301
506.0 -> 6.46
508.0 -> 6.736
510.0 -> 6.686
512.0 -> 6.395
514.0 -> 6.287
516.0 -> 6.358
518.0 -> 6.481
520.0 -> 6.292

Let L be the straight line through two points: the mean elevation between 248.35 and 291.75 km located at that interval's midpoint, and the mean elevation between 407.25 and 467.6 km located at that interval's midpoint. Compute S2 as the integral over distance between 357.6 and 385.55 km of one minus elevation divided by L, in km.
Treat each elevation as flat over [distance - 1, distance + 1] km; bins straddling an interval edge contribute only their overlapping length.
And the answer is 2.1 km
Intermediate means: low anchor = 8.69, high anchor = 7.61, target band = 7.44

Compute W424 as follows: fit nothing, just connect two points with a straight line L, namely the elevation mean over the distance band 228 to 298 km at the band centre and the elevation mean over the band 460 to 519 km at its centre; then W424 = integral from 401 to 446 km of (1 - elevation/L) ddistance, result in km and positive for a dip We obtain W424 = -3.4 km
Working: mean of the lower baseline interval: 8.45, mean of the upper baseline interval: 6.72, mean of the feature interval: 7.76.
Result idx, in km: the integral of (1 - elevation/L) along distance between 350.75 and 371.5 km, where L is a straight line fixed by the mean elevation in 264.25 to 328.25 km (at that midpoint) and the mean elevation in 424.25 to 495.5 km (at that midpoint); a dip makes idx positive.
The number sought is 2.7 km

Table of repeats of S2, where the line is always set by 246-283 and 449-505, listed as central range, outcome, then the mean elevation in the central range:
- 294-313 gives 0.5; 8.19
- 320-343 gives -1.6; 8.74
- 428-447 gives -0.6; 7.45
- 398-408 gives -0.5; 7.89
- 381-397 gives -1.0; 8.13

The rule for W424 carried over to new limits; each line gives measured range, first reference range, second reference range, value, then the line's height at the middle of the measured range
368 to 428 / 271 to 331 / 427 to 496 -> -2.3 km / 7.67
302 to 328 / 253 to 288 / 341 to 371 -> -0.9 km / 8.02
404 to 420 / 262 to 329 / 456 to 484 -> -1.0 km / 7.54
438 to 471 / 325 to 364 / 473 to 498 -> -2.2 km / 6.95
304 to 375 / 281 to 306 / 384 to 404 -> 2.2 km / 8.2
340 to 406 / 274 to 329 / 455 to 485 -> 1.2 km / 7.84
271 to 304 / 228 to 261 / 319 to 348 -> -0.8 km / 8.4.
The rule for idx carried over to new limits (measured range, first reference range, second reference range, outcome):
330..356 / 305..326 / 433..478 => -0.6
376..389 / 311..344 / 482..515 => -0.4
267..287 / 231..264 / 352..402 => -2.0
